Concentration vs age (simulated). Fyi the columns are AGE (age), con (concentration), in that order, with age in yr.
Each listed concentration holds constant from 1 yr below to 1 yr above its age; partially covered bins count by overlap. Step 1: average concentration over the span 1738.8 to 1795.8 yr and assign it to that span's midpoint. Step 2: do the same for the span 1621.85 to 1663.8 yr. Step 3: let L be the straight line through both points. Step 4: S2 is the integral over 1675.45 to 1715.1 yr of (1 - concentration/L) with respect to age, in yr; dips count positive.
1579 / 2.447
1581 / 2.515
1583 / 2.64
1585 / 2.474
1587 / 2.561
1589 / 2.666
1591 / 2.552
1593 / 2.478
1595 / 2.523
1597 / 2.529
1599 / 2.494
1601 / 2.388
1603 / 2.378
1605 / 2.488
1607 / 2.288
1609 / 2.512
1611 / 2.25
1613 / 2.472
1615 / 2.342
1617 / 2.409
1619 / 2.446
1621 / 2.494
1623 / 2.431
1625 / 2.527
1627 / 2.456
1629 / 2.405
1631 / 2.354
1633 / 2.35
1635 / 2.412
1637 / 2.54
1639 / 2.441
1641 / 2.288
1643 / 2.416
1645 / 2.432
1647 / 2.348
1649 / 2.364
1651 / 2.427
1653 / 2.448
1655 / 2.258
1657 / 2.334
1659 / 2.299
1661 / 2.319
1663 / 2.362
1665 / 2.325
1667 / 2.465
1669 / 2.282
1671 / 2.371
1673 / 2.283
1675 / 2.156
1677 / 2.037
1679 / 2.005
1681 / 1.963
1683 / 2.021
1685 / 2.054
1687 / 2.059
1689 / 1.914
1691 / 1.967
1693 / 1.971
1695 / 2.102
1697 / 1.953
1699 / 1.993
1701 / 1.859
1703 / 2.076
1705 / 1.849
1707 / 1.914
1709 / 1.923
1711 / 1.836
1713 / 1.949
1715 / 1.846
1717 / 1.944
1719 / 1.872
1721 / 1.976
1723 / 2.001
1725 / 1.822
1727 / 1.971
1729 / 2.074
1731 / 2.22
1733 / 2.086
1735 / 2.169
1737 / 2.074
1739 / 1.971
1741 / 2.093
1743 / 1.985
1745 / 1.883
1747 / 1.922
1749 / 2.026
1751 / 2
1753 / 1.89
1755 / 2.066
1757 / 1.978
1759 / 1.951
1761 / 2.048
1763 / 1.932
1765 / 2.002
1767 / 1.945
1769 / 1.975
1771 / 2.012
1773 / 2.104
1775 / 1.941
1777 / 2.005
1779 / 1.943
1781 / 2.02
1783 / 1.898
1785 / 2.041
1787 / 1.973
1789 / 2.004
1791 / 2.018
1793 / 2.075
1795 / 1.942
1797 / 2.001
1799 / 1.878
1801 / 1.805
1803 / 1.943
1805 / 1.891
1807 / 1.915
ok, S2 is 4.5 yr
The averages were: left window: 2.39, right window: 1.99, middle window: 1.97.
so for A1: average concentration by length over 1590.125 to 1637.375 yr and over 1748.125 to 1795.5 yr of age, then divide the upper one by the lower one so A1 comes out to 0.82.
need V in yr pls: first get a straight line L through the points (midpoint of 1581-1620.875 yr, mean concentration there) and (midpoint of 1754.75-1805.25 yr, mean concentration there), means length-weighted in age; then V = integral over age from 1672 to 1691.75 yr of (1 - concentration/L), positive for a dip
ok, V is 1.8 yr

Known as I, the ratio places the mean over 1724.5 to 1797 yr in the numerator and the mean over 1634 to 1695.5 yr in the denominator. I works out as 0.9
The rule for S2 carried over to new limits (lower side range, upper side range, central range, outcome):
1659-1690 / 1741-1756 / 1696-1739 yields 1.82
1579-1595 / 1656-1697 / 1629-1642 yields -0.34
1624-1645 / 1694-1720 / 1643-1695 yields -0.72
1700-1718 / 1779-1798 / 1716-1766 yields -1.39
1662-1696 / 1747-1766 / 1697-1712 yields 1.18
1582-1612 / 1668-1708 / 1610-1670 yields -3.13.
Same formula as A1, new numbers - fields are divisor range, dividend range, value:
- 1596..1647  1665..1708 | 0.85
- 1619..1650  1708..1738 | 0.82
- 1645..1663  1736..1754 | 0.84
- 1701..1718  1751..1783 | 1.04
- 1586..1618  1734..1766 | 0.81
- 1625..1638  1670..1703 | 0.84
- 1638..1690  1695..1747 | 0.88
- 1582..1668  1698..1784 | 0.81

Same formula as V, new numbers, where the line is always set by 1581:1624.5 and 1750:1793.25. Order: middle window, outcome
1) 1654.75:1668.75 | -0.23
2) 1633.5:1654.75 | -0.48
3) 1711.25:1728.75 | 1.73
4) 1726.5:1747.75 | 0.46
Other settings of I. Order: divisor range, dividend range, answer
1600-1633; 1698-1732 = 0.81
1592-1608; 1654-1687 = 0.91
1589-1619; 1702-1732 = 0.80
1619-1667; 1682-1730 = 0.82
